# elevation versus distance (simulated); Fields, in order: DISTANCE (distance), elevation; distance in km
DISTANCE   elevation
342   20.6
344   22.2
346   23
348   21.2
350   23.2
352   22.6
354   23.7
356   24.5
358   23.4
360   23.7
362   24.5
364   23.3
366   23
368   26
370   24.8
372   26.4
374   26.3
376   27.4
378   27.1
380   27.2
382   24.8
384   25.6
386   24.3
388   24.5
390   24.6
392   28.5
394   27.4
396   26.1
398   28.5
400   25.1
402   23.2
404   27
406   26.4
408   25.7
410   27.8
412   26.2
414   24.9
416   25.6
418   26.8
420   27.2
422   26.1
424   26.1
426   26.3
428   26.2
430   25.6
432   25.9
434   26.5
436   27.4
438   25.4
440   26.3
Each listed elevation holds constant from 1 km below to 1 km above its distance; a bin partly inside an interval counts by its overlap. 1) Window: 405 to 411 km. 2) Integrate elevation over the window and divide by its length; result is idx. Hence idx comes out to 26.6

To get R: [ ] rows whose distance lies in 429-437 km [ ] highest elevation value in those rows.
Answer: 27.4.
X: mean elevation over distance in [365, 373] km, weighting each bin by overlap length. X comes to 25.1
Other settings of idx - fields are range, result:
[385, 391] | 24.5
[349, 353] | 22.9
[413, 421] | 26.1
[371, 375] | 26.4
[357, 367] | 23.6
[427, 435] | 26.1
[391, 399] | 27.6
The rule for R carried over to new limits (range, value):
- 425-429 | 26.3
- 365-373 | 26.4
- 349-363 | 24.5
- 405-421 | 27.8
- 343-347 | 23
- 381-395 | 28.5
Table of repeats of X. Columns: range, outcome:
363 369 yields 24.1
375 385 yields 26.4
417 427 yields 26.5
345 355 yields 22.7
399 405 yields 25.1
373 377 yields 26.9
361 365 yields 23.9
